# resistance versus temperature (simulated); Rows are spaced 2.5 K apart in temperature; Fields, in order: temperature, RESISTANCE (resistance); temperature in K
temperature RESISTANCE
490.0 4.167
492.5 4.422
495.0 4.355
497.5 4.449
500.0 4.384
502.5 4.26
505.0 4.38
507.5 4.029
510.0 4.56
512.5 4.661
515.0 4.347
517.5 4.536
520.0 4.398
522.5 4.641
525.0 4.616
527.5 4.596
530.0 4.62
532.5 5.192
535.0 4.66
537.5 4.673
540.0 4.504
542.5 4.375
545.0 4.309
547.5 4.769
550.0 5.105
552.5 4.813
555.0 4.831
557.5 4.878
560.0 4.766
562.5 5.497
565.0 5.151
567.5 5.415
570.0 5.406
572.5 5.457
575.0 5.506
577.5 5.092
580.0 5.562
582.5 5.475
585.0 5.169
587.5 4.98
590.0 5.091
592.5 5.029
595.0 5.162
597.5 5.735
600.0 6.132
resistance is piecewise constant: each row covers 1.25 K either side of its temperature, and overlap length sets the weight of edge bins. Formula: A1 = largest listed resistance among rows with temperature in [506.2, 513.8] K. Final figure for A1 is 4.661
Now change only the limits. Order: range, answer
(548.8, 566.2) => 5.497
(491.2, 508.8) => 4.449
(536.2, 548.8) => 4.769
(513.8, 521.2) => 4.536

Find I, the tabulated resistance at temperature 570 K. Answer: 5.406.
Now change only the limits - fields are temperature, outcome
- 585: 5.169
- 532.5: 5.192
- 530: 4.62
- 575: 5.506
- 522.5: 4.641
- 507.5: 4.029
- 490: 4.167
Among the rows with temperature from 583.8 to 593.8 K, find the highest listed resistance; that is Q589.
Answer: 5.169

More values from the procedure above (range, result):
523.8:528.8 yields 4.616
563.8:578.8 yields 5.506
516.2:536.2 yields 5.192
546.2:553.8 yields 5.105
